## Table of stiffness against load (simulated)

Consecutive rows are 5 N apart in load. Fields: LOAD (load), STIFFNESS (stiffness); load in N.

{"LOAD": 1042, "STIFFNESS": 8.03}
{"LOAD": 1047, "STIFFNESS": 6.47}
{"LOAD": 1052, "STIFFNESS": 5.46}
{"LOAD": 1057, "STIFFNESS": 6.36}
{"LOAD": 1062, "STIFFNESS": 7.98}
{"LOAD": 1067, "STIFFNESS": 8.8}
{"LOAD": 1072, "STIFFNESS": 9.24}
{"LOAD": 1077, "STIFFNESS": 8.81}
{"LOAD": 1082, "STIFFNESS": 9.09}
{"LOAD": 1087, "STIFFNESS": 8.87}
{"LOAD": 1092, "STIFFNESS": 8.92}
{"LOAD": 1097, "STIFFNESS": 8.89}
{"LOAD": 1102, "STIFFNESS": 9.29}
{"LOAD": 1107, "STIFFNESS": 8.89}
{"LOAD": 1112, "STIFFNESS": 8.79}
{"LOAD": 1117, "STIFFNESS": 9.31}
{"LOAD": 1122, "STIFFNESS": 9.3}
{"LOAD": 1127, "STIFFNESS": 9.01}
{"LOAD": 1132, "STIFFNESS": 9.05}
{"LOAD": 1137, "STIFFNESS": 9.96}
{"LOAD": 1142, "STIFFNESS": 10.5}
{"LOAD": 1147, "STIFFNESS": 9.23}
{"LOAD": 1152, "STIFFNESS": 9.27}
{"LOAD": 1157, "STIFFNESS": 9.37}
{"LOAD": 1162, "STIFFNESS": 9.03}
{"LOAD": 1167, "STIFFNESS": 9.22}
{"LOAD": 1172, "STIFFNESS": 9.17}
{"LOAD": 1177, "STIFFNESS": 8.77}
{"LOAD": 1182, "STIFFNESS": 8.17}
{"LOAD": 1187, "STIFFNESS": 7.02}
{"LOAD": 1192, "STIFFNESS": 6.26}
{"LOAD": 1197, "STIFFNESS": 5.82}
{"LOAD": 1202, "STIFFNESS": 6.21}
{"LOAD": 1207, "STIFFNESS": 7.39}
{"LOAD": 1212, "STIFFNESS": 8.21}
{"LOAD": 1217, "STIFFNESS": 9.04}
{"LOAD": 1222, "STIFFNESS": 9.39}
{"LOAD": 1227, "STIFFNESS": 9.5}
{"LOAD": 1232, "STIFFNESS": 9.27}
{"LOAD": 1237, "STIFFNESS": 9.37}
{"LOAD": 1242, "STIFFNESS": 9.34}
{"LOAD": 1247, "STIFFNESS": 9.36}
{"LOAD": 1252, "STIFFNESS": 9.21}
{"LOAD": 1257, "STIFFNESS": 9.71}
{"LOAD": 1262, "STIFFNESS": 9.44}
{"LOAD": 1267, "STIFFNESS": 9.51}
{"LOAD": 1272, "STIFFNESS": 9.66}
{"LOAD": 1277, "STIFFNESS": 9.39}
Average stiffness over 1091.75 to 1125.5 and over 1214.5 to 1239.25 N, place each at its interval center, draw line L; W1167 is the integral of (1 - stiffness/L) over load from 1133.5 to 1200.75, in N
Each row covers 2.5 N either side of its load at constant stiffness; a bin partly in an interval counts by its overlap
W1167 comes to 4.5 N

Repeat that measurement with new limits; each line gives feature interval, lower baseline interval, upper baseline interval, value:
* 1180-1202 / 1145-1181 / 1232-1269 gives 5.9 N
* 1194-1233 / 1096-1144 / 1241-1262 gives 5.6 N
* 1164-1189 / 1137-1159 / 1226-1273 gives 2.8 N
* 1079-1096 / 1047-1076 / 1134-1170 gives -1.8 N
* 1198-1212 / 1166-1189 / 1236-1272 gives 3.0 N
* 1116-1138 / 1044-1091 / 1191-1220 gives -4.8 N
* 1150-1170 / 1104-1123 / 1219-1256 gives -0.1 N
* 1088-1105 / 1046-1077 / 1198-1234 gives -2.9 N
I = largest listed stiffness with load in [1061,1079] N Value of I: 9.24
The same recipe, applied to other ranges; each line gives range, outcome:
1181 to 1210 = 8.17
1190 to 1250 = 9.5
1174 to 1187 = 8.77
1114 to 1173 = 10.5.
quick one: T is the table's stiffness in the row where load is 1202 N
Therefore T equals 6.21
